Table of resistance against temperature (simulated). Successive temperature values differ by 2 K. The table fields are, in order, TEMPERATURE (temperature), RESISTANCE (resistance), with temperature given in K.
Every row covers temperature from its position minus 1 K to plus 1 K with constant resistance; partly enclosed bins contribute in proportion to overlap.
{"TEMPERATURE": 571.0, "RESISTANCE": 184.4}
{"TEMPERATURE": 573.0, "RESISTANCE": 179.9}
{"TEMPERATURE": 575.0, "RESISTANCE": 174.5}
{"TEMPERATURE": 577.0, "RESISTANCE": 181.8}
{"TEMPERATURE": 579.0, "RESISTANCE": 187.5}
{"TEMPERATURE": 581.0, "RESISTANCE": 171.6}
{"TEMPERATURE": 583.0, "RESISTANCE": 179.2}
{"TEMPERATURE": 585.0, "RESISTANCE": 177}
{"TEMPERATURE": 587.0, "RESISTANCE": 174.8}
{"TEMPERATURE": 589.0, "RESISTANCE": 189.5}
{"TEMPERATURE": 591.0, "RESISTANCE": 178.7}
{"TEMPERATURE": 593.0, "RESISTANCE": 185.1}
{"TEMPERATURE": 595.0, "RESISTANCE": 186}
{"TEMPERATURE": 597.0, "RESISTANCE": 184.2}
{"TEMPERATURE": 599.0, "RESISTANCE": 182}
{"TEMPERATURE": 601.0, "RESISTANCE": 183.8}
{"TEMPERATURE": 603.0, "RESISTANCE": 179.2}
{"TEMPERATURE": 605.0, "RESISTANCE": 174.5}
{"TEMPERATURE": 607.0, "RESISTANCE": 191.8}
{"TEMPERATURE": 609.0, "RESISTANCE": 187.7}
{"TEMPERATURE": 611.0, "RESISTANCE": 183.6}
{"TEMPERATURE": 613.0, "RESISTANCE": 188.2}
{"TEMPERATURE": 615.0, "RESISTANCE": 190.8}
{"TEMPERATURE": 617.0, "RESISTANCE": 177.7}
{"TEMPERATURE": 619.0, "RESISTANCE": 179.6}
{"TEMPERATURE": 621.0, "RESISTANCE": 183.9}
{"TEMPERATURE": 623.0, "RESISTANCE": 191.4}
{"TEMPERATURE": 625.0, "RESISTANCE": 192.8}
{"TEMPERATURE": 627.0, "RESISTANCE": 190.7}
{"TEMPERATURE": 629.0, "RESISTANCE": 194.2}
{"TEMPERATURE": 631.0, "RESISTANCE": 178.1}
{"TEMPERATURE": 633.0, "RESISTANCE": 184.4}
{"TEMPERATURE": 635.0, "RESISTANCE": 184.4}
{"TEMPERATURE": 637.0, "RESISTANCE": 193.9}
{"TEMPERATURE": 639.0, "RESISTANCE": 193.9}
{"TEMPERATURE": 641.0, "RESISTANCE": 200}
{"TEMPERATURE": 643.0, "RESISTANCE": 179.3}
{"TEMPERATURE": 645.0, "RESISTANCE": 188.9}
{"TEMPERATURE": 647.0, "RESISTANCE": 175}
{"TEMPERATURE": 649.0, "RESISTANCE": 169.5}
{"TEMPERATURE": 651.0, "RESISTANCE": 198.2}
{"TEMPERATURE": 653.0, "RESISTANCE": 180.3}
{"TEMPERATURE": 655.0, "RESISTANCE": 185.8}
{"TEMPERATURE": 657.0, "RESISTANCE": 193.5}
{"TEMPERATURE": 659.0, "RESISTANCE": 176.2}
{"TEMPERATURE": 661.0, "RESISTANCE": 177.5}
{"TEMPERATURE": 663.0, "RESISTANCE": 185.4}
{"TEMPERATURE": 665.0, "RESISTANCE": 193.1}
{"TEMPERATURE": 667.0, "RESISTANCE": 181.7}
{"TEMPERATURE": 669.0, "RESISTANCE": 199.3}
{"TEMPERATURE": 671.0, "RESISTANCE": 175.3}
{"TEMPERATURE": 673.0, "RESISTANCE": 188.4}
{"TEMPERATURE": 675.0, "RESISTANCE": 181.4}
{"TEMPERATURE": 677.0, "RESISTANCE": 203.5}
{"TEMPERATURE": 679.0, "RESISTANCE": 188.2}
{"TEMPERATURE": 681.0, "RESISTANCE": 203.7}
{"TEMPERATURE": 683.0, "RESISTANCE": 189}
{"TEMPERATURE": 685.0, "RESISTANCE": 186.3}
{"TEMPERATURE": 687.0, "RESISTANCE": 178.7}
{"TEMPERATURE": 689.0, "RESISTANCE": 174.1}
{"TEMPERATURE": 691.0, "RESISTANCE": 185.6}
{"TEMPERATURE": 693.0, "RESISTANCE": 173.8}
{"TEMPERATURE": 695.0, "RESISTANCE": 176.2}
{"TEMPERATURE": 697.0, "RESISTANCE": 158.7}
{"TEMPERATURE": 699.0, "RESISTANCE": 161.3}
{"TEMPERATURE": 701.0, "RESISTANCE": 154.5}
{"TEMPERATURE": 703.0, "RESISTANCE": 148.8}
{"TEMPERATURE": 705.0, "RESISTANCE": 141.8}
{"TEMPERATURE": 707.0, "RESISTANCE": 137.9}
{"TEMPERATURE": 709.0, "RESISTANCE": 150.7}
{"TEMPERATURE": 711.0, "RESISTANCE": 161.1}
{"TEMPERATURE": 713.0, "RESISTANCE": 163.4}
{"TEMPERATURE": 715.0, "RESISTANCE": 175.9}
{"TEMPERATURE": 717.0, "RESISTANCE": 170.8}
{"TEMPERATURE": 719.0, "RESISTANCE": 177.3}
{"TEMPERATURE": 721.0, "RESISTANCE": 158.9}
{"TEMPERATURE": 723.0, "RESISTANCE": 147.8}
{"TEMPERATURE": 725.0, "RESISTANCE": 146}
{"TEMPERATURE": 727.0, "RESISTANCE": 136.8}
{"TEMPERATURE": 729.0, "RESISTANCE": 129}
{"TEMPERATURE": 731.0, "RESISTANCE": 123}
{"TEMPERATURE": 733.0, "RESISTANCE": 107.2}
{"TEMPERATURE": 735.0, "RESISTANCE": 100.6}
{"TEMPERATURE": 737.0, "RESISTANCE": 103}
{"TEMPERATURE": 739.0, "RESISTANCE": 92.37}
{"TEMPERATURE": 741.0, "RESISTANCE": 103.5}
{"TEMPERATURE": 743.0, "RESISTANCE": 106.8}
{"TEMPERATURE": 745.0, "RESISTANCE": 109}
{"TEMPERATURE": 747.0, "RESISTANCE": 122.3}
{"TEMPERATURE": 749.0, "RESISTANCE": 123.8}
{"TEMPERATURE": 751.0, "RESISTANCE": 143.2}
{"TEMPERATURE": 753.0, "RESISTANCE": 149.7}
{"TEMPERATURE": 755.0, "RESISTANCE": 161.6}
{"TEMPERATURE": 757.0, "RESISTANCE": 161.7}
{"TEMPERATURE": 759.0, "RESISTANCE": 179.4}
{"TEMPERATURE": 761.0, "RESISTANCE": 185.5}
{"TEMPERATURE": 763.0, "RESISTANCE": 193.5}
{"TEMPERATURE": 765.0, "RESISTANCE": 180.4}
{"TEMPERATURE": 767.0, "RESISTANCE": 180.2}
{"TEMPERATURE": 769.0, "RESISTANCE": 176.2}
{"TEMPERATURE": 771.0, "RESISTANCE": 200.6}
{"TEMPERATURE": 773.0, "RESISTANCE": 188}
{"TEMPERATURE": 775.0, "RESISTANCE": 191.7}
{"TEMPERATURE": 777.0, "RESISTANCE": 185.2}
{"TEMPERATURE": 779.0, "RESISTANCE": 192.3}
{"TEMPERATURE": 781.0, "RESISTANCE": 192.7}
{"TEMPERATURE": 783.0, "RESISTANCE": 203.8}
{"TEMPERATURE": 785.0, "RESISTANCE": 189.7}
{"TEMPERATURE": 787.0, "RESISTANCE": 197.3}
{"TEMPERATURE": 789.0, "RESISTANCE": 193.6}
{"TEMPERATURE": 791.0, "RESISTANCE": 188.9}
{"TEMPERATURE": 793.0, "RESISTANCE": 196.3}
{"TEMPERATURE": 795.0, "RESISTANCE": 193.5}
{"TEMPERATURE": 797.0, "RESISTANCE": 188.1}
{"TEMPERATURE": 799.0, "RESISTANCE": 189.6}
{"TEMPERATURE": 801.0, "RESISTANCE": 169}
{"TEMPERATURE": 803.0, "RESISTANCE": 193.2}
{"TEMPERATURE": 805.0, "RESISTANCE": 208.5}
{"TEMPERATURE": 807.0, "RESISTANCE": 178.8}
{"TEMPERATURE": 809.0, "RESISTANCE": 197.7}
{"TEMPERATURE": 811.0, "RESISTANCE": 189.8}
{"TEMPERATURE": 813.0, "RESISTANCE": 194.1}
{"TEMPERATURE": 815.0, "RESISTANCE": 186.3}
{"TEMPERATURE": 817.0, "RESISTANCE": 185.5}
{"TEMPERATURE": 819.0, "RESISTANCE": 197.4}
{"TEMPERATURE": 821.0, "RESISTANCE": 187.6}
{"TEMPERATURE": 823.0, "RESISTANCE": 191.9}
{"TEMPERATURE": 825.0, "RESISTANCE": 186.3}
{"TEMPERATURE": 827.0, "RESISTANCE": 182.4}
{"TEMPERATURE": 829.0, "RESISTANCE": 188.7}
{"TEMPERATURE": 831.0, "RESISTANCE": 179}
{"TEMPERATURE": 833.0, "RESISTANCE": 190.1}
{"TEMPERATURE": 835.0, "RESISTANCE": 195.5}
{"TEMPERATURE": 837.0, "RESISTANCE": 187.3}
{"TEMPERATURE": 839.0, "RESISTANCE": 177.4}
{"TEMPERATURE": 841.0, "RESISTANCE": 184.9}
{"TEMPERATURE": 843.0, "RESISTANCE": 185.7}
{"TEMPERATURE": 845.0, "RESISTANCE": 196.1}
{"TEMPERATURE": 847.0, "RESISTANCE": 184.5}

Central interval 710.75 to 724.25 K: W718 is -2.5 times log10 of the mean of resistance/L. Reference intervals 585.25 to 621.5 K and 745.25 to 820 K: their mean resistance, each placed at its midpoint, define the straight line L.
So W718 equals 0.11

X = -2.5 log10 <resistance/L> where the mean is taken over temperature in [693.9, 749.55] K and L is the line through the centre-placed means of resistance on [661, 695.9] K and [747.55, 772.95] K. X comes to 0.27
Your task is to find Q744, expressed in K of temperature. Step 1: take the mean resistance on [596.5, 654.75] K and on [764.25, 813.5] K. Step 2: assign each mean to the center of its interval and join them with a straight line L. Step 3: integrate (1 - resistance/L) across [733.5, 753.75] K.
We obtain 8.0 K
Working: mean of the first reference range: 186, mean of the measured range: 115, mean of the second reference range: 190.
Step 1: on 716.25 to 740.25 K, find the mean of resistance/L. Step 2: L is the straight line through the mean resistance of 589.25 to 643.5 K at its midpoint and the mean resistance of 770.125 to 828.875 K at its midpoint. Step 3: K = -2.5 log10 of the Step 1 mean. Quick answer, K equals 0.390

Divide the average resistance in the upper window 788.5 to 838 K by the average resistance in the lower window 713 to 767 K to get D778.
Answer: 1.3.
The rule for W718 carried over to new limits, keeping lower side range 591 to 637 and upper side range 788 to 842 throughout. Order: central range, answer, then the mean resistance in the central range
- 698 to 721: 0.18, 159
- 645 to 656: 0.02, 182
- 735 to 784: 0.19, 158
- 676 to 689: -0.02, 190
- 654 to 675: 0.00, 185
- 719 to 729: 0.25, 149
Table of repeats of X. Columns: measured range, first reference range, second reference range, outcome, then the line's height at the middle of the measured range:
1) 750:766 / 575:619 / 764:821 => 0.118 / 189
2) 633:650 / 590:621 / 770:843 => -0.005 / 185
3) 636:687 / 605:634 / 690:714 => -0.089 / 173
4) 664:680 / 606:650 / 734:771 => -0.104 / 172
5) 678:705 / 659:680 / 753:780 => 0.070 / 186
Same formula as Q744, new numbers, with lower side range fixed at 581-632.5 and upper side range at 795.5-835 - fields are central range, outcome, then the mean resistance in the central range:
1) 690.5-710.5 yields 2.99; 158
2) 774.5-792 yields -0.44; 193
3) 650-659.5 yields -0.12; 187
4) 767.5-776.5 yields -0.03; 188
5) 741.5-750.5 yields 3.41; 116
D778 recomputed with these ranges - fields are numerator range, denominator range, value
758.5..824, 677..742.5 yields 1.24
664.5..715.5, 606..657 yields 0.93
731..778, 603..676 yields 0.80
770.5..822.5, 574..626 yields 1.05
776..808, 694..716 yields 1.22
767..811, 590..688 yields 1.03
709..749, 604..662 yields 0.72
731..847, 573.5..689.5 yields 0.94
